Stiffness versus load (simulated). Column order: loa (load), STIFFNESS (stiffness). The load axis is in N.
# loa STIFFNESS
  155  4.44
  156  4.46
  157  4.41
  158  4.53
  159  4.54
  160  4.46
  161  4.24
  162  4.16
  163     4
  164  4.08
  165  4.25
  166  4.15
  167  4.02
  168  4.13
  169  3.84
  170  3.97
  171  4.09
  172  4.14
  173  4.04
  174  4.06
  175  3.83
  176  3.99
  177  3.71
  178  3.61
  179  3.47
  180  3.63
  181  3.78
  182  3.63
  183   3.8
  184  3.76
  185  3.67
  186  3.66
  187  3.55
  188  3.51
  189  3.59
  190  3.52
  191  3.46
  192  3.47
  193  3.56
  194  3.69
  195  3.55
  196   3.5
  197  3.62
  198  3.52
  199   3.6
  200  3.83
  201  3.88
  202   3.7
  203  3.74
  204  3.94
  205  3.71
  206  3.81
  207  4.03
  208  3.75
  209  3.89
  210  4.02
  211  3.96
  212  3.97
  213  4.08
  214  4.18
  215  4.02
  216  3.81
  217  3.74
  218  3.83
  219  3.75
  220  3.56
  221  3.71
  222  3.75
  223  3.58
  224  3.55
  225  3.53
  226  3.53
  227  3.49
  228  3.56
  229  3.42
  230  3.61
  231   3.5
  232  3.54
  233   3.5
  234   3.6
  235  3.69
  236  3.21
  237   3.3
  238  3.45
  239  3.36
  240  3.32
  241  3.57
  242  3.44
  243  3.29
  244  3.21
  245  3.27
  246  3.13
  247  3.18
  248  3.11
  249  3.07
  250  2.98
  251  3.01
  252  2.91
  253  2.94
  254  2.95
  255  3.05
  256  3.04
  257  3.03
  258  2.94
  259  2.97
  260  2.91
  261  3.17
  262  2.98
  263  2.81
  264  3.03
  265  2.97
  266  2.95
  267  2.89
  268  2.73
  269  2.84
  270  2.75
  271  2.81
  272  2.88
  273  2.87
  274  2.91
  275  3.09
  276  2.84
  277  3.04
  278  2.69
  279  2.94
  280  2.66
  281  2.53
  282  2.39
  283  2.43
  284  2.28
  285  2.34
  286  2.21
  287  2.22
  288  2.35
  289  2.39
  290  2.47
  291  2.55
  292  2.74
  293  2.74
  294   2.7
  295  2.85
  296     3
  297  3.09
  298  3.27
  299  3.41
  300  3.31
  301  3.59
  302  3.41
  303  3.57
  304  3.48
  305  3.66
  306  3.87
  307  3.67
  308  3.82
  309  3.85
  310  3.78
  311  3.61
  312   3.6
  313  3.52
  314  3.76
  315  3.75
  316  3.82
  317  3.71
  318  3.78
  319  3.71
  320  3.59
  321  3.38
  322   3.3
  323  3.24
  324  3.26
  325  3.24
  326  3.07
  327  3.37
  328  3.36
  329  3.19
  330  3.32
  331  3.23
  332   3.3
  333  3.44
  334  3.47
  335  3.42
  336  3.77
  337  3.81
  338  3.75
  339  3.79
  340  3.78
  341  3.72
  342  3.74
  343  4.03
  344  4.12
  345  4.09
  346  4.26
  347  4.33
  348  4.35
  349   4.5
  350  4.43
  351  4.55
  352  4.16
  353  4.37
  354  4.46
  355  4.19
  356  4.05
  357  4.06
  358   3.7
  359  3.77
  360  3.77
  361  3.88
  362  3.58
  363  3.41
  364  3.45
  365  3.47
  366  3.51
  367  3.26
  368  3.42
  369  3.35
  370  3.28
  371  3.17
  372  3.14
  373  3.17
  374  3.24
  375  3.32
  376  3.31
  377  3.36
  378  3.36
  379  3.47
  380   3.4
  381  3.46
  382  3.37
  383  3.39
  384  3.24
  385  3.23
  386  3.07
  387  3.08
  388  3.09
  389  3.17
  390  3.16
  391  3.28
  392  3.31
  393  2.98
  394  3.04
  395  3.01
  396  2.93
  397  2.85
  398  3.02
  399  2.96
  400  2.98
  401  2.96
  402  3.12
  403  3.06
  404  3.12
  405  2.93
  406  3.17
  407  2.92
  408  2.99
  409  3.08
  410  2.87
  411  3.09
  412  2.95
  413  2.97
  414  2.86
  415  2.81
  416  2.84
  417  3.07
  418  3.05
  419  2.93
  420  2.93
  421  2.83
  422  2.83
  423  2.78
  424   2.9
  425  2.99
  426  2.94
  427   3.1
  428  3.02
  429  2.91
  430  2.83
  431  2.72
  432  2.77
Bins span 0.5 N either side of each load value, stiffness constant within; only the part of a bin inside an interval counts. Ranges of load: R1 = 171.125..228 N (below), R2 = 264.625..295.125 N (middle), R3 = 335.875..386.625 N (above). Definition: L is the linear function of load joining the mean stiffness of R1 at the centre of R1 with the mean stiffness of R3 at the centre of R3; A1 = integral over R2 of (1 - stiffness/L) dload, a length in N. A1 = 8.6 N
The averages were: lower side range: 3.74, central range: 2.68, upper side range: 3.7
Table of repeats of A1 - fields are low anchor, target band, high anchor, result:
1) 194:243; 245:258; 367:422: 1.9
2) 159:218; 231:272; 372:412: 5.7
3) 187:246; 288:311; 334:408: 2.2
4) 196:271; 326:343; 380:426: -1.8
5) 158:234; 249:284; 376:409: 6.8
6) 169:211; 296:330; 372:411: -1.3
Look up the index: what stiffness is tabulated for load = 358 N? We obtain 3.7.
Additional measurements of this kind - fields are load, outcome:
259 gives 2.97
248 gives 3.11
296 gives 3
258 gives 2.94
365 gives 3.47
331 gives 3.23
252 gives 2.91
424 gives 2.9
